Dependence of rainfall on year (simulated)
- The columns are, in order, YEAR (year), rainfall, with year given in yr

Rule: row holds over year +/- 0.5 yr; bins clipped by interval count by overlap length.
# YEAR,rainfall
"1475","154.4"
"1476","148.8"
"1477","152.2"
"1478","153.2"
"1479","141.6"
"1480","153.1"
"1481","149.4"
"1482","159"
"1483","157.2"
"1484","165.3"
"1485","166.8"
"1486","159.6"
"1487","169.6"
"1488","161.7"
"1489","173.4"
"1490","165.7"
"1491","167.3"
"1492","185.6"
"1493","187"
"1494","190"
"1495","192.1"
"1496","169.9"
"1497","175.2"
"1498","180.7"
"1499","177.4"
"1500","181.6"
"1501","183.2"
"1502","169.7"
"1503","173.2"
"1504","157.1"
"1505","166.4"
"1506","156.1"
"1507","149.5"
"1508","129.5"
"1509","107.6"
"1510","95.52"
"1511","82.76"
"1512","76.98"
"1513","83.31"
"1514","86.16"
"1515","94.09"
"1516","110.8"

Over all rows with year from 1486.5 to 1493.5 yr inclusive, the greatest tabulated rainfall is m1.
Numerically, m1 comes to 187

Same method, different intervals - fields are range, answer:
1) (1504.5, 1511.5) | 166.4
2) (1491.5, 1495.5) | 192.1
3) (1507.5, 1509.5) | 129.5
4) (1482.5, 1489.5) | 173.4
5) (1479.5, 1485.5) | 166.8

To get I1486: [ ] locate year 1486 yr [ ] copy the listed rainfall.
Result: 159.6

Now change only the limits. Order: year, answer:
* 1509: 107.6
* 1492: 185.6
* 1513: 83.31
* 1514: 86.16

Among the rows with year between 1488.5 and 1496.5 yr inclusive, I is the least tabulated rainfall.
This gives 165.7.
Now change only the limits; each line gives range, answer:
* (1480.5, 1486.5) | 149.4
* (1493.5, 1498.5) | 169.9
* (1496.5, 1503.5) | 169.7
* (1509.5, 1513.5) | 76.98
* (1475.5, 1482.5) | 141.6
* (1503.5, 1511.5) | 82.76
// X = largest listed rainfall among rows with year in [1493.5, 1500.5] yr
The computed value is 192.1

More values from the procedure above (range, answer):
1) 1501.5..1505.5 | 173.2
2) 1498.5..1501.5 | 183.2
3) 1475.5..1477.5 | 152.2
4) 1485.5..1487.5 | 169.6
